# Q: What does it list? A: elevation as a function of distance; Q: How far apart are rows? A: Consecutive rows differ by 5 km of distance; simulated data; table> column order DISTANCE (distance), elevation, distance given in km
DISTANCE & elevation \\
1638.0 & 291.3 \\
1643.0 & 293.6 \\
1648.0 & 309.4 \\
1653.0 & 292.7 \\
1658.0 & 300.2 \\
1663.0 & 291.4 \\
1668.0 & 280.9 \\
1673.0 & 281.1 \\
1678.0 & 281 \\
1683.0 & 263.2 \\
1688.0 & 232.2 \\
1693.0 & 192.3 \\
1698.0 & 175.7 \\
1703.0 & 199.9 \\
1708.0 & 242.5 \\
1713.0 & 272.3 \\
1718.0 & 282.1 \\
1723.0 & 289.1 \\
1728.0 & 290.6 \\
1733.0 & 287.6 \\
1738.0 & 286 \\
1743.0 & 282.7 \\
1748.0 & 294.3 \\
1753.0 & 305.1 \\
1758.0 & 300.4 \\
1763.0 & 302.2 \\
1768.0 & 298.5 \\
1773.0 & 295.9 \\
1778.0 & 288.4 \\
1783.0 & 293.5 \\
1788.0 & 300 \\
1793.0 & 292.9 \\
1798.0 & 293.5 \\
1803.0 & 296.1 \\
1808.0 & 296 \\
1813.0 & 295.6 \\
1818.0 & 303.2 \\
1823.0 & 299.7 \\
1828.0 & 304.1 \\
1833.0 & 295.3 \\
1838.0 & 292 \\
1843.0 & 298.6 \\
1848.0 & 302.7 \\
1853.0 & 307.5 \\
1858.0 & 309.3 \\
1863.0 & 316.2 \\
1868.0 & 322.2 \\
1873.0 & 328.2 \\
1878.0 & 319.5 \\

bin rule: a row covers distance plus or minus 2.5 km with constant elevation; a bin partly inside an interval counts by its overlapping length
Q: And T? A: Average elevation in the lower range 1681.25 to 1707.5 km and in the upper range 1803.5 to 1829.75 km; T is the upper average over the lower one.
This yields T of 1.40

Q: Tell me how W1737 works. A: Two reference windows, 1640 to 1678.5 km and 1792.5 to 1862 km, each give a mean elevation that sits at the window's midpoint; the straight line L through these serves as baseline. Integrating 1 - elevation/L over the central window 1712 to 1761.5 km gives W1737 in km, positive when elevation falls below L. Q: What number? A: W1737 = 0.94 km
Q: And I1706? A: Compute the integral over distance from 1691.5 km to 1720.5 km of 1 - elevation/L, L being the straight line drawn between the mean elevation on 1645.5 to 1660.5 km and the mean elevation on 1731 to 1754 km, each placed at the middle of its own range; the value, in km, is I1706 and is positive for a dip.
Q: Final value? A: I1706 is 6.5 km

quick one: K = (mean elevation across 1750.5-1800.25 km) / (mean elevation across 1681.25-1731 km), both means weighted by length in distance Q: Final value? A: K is 1.2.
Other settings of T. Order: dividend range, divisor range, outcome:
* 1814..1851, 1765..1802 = 1.02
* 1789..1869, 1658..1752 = 1.14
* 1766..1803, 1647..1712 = 1.15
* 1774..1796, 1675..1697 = 1.23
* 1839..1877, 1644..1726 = 1.19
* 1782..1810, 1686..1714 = 1.37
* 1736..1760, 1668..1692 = 1.12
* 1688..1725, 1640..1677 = 0.81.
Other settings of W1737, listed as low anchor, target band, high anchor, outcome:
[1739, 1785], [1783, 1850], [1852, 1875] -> 2.1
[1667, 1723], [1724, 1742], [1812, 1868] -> -1.8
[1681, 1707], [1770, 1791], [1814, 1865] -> -2.2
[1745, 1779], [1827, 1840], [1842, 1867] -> 0.4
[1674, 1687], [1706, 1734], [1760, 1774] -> 0.5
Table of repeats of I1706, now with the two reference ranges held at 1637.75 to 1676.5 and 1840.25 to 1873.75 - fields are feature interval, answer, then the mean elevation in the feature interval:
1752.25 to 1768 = 0.02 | 302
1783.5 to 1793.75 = 0.28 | 296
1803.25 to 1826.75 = 0.65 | 299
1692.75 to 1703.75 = 4.06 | 187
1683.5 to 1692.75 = 2.07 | 229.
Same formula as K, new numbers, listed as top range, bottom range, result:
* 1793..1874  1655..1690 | 1.10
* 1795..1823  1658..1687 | 1.07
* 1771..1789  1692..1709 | 1.47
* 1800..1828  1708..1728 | 1.08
